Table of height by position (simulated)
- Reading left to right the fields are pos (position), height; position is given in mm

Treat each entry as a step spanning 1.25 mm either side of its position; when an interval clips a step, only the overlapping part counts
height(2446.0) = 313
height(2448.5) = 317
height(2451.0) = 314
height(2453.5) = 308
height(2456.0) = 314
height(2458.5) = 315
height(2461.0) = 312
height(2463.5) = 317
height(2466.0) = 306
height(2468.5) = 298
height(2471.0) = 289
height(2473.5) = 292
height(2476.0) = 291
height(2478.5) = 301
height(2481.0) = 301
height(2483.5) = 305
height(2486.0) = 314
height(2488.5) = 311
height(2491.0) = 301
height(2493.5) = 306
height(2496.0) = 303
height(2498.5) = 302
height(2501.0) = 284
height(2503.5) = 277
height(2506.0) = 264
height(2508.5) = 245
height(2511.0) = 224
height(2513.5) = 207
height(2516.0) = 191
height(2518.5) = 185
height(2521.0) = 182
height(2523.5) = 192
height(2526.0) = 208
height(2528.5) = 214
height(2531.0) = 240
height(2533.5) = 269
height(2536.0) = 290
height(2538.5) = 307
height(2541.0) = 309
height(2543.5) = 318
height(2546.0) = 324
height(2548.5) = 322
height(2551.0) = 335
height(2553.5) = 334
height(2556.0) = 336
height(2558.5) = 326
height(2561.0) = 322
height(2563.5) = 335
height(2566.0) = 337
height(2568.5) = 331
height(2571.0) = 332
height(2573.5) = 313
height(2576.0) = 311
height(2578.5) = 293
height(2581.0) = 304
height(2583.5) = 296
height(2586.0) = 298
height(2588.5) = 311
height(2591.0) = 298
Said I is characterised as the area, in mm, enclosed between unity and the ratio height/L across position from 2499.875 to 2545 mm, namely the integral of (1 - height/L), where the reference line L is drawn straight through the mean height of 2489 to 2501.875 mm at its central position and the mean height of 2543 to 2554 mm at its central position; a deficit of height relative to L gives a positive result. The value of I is 9.9 mm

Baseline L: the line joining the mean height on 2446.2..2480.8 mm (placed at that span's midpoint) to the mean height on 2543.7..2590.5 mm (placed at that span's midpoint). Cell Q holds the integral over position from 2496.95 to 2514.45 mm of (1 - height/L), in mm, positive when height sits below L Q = 2.9 mm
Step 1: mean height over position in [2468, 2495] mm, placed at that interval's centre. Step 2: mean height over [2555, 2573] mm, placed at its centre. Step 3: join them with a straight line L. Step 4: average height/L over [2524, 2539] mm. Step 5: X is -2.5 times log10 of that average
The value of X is 0.27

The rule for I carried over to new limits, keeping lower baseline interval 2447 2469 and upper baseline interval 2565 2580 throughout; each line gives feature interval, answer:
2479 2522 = 6.6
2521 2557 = 4.0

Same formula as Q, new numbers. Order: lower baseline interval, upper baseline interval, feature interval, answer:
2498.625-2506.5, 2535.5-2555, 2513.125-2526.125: 4.54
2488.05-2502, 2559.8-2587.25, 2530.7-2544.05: 0.78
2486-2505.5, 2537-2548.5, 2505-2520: 4.22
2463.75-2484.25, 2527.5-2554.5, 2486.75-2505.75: 0.11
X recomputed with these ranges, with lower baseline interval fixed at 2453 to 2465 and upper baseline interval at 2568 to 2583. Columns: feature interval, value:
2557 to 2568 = -0.060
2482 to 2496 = 0.022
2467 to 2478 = 0.071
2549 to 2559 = -0.067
